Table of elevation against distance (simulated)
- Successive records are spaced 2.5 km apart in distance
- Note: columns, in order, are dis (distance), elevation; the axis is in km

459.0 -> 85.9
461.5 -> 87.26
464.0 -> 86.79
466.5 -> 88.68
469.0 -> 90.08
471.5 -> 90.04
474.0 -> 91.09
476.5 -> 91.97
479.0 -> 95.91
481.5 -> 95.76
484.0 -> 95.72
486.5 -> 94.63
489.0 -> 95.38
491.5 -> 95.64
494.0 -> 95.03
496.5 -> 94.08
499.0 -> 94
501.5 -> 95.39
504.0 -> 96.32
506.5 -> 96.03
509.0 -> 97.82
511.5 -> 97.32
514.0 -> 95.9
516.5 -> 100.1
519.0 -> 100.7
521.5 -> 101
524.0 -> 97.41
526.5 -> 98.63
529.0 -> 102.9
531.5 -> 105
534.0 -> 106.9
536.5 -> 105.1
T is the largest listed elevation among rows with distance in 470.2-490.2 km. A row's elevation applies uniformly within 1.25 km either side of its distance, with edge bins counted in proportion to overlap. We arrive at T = 95.91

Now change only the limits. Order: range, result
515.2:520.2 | 100.7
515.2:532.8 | 105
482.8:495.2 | 95.72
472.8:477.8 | 91.97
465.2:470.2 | 90.08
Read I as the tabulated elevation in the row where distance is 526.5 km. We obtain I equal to 98.63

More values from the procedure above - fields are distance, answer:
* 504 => 96.32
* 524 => 97.41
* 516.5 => 100.1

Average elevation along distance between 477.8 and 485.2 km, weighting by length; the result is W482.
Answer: 95.8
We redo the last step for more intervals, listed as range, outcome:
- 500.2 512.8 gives 96.6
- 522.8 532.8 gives 101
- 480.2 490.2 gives 95.4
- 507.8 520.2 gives 98.4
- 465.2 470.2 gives 89.3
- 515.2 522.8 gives 101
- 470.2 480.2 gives 92.2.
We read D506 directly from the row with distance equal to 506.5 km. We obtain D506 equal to 96.03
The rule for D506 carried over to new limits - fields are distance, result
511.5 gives 97.32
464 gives 86.79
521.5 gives 101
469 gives 90.08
